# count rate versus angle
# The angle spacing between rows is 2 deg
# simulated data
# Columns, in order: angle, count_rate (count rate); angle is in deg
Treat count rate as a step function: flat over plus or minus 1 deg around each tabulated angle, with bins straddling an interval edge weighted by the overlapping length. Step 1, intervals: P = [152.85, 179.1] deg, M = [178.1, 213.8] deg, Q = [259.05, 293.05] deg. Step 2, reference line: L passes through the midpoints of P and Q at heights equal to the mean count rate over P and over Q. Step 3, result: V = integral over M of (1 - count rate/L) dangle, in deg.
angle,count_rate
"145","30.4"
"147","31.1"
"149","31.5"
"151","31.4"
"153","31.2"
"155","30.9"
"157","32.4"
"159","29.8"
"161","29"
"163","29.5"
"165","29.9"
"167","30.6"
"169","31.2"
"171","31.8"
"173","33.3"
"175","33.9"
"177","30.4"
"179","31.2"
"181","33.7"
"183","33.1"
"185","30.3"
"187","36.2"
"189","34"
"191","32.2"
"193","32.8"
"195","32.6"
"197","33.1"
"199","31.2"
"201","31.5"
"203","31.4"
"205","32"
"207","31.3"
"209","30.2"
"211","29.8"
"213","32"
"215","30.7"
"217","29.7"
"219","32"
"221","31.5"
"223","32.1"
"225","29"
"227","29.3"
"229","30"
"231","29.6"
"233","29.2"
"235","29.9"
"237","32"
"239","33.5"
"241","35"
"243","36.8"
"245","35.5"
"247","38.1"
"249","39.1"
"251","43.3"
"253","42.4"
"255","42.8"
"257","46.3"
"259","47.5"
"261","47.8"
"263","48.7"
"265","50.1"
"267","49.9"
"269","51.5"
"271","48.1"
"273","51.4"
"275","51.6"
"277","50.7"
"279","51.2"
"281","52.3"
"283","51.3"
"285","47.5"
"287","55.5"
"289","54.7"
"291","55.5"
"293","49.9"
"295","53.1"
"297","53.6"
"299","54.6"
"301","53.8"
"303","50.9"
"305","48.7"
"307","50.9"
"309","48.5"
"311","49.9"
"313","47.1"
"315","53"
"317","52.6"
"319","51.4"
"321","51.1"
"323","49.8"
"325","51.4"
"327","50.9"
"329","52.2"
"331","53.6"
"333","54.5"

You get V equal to 4.1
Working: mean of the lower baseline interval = 31.1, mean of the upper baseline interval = 51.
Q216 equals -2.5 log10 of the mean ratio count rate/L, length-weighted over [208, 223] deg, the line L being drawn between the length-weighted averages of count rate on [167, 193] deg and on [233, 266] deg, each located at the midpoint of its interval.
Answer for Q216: 0.18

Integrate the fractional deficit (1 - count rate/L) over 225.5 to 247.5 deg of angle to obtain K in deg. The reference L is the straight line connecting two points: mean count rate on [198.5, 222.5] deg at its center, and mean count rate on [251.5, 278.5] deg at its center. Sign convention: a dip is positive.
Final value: 3.90 deg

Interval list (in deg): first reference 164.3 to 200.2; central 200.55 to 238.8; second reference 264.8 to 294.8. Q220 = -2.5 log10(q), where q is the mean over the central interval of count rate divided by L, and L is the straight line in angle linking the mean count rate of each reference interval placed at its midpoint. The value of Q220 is 0.27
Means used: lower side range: 32.3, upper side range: 51.5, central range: 30.7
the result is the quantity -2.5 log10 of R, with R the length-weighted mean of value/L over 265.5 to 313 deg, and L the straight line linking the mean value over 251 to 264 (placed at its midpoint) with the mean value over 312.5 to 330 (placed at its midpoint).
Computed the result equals -0.07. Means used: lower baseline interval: 45.7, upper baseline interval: 51.2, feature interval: 51.4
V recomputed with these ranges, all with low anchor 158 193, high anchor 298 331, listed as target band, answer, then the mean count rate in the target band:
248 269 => -1.29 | 46.1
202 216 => 2.07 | 31.1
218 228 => 1.98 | 30.8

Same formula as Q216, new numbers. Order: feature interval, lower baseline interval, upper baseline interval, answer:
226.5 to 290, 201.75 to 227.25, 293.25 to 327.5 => -0.072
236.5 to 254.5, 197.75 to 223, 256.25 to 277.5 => 0.136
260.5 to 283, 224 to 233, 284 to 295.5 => -0.105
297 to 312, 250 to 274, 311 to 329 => -0.026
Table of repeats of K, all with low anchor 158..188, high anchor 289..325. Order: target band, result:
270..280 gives -0.8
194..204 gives 1.0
